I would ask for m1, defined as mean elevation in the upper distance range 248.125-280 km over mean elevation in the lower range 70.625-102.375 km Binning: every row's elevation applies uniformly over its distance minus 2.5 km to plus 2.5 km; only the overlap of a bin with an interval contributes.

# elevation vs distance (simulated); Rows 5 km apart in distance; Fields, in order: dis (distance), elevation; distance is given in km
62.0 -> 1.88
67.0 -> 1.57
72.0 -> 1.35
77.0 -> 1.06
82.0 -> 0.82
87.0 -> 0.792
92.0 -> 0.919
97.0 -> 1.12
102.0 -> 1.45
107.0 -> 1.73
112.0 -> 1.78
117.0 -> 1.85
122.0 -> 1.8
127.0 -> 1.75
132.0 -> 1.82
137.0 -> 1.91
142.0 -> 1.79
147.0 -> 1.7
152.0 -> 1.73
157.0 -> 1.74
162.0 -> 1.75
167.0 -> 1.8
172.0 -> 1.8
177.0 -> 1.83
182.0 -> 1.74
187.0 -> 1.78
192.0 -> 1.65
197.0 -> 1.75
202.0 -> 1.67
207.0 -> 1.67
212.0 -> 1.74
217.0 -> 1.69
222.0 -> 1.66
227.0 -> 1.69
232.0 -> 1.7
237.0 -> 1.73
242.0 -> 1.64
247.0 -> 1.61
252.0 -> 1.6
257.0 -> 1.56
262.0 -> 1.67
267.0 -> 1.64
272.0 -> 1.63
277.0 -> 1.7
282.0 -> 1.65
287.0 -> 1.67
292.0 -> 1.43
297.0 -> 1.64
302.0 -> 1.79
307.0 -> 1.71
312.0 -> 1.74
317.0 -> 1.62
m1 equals 1.57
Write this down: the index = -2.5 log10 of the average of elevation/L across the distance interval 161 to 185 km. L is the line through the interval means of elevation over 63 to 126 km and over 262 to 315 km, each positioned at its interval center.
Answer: -0.20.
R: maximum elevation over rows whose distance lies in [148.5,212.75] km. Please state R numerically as 1.83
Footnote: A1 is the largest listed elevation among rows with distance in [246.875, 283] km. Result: 1.7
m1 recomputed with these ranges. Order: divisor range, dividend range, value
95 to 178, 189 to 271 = 0.96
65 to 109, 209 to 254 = 1.41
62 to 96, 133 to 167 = 1.55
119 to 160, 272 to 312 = 0.93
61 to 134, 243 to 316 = 1.15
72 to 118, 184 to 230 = 1.34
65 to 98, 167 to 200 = 1.63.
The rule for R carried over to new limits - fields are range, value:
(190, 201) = 1.75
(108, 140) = 1.91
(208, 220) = 1.74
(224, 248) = 1.73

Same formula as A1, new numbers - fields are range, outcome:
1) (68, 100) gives 1.35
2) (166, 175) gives 1.8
